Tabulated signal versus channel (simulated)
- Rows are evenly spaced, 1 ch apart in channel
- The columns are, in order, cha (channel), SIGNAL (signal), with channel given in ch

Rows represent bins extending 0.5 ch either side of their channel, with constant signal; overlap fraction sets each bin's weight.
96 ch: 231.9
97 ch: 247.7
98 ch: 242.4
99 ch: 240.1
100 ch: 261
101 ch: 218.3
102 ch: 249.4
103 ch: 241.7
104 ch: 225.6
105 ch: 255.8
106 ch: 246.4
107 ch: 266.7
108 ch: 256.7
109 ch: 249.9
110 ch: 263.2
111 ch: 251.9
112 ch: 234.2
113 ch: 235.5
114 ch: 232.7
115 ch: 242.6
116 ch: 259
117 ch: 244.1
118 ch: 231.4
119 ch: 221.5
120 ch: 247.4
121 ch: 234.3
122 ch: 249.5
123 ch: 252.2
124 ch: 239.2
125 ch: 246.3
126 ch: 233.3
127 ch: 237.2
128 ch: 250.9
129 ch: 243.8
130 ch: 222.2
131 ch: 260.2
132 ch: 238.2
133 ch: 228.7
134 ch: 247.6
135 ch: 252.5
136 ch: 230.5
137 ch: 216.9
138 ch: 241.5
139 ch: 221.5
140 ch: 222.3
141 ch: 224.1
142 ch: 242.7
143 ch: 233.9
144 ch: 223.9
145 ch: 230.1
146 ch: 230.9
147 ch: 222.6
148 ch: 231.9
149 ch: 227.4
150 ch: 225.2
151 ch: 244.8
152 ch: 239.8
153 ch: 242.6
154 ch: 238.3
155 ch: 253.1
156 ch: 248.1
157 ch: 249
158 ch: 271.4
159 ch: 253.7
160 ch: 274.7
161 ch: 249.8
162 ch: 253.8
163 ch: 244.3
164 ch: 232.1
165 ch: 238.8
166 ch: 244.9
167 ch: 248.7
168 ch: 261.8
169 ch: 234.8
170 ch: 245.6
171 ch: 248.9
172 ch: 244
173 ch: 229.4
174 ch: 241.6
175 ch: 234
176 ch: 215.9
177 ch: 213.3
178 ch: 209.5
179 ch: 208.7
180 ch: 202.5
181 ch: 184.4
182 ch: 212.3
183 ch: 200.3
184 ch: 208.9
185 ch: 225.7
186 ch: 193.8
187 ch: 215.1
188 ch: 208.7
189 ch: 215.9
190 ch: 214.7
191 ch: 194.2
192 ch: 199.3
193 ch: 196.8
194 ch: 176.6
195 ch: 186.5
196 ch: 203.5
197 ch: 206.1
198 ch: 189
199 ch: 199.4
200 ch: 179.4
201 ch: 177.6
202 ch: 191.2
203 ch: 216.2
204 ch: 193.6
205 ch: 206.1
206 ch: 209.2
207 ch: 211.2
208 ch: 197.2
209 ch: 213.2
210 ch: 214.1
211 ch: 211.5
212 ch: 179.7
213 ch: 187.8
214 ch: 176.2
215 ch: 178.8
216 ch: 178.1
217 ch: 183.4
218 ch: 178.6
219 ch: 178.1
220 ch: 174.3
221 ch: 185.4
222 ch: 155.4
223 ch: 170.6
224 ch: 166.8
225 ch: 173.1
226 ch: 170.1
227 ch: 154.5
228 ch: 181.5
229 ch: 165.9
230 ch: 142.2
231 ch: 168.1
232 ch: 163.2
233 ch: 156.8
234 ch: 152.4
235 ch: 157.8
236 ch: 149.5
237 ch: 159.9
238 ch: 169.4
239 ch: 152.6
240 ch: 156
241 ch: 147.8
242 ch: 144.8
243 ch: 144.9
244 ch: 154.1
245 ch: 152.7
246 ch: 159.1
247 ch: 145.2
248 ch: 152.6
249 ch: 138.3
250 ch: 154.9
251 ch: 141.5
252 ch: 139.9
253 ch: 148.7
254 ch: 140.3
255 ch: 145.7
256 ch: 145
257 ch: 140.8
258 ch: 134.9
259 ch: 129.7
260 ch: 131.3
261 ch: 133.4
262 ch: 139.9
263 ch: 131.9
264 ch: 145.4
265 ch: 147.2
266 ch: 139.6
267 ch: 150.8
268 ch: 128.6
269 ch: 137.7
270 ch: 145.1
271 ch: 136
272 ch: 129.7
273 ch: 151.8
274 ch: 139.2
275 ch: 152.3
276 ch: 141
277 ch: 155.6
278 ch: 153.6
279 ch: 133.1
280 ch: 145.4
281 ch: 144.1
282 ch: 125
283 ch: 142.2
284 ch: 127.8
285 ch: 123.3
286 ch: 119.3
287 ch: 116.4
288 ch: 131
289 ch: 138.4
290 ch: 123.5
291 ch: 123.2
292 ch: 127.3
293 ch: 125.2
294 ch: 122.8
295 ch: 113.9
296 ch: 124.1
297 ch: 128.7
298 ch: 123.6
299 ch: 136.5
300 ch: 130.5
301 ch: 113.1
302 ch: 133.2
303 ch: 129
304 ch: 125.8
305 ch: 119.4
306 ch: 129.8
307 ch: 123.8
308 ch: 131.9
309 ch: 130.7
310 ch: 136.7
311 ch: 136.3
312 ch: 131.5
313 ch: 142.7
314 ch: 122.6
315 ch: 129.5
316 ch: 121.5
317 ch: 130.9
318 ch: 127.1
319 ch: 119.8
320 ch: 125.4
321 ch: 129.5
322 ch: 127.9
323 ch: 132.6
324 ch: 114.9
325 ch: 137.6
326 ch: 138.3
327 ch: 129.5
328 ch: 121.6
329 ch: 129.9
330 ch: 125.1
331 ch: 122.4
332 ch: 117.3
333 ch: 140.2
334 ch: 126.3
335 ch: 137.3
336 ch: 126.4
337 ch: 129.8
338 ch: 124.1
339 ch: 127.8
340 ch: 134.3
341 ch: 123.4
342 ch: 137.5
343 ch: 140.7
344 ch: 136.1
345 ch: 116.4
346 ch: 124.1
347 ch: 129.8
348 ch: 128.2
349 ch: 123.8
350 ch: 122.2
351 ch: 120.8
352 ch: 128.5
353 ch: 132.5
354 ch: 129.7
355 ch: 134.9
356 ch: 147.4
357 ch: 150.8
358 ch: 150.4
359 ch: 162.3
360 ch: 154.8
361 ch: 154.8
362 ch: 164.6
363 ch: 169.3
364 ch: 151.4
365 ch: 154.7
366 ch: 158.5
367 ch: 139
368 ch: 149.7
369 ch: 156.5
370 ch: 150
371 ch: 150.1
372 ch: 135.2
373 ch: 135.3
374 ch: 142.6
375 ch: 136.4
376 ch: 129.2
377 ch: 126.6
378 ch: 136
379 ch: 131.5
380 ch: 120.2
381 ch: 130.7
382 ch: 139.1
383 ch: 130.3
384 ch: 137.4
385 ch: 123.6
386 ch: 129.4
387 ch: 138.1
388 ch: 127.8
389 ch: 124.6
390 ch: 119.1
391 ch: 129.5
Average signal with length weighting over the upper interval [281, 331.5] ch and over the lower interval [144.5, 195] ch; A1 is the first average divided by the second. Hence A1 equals 0.6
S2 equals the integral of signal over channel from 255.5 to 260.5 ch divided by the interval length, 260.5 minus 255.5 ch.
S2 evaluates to 136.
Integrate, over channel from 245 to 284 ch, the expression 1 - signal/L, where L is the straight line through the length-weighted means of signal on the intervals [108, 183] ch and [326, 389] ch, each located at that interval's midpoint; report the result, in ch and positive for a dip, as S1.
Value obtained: 8.32 ch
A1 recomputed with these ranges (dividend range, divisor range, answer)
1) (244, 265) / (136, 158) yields 0.61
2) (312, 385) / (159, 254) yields 0.70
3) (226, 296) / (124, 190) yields 0.61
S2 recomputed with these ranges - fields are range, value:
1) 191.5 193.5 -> 198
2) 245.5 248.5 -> 152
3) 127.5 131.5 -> 244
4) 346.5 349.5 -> 127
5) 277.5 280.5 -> 144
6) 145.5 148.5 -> 228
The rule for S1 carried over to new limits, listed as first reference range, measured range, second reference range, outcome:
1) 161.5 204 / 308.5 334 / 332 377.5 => 4.1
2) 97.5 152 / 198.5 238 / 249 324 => -0.2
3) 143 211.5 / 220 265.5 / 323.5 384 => 9.1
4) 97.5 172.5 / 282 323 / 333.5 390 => 9.2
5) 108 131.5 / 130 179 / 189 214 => -3.2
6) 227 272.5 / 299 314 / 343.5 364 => 1.4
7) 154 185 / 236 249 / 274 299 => 1.4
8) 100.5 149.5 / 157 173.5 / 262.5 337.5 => -2.6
